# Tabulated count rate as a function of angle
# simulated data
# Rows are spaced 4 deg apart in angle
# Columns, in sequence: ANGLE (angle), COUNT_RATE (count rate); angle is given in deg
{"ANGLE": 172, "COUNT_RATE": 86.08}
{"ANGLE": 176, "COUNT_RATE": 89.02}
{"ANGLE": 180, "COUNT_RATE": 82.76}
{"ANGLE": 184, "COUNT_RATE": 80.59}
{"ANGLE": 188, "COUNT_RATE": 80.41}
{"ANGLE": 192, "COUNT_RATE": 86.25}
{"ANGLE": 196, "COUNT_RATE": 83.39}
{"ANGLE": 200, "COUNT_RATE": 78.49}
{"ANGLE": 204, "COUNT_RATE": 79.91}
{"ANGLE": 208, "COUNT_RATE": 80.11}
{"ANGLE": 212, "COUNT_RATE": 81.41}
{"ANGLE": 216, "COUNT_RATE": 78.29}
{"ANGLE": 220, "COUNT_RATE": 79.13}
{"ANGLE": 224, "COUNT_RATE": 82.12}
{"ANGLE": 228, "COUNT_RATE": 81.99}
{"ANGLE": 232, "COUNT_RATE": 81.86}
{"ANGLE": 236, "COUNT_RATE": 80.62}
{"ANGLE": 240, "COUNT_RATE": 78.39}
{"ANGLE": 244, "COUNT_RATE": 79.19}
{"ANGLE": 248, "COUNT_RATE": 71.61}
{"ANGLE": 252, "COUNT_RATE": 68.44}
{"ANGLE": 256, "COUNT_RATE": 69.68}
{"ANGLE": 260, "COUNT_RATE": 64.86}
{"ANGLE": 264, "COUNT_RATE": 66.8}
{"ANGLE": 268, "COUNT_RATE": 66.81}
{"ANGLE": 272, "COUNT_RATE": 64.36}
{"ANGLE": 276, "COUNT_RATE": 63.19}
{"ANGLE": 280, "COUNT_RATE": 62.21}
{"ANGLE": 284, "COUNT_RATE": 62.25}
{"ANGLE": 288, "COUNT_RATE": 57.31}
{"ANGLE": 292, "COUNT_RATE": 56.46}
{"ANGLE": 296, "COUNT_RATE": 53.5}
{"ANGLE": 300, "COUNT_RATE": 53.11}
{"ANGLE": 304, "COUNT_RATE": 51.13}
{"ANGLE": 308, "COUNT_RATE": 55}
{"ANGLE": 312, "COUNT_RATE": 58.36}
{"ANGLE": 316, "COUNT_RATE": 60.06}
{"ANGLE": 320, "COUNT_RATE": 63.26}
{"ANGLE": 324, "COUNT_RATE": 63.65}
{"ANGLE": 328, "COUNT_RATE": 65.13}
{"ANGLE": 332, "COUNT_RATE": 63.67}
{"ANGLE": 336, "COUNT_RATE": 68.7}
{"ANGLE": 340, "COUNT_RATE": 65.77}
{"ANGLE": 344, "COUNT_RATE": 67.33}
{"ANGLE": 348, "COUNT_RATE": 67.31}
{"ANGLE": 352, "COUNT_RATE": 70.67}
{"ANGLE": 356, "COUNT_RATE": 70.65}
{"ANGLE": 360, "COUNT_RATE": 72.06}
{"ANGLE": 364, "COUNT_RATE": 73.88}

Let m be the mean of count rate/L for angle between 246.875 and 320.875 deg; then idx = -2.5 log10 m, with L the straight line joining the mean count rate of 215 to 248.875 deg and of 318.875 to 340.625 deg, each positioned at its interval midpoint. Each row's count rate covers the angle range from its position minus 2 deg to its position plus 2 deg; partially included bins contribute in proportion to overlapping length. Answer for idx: 0.173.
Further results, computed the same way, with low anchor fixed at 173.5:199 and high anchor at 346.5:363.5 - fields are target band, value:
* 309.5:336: 0.17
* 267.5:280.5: 0.20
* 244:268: 0.14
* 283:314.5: 0.32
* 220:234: -0.02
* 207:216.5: 0.02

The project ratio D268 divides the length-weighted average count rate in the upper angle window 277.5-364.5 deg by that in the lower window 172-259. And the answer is 0.79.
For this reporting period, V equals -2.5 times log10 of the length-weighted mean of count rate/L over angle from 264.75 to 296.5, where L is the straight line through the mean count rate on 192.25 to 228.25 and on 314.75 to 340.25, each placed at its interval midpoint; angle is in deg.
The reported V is 0.16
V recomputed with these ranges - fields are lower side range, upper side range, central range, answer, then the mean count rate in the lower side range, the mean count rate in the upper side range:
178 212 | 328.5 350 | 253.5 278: 0.126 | 81.5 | 66.5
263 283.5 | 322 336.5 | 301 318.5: 0.154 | 64.4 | 64.9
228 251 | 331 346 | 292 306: 0.318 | 78.2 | 66.5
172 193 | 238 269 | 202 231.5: -0.040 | 83.9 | 70.8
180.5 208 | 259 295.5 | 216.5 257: -0.085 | 81.5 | 62.3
